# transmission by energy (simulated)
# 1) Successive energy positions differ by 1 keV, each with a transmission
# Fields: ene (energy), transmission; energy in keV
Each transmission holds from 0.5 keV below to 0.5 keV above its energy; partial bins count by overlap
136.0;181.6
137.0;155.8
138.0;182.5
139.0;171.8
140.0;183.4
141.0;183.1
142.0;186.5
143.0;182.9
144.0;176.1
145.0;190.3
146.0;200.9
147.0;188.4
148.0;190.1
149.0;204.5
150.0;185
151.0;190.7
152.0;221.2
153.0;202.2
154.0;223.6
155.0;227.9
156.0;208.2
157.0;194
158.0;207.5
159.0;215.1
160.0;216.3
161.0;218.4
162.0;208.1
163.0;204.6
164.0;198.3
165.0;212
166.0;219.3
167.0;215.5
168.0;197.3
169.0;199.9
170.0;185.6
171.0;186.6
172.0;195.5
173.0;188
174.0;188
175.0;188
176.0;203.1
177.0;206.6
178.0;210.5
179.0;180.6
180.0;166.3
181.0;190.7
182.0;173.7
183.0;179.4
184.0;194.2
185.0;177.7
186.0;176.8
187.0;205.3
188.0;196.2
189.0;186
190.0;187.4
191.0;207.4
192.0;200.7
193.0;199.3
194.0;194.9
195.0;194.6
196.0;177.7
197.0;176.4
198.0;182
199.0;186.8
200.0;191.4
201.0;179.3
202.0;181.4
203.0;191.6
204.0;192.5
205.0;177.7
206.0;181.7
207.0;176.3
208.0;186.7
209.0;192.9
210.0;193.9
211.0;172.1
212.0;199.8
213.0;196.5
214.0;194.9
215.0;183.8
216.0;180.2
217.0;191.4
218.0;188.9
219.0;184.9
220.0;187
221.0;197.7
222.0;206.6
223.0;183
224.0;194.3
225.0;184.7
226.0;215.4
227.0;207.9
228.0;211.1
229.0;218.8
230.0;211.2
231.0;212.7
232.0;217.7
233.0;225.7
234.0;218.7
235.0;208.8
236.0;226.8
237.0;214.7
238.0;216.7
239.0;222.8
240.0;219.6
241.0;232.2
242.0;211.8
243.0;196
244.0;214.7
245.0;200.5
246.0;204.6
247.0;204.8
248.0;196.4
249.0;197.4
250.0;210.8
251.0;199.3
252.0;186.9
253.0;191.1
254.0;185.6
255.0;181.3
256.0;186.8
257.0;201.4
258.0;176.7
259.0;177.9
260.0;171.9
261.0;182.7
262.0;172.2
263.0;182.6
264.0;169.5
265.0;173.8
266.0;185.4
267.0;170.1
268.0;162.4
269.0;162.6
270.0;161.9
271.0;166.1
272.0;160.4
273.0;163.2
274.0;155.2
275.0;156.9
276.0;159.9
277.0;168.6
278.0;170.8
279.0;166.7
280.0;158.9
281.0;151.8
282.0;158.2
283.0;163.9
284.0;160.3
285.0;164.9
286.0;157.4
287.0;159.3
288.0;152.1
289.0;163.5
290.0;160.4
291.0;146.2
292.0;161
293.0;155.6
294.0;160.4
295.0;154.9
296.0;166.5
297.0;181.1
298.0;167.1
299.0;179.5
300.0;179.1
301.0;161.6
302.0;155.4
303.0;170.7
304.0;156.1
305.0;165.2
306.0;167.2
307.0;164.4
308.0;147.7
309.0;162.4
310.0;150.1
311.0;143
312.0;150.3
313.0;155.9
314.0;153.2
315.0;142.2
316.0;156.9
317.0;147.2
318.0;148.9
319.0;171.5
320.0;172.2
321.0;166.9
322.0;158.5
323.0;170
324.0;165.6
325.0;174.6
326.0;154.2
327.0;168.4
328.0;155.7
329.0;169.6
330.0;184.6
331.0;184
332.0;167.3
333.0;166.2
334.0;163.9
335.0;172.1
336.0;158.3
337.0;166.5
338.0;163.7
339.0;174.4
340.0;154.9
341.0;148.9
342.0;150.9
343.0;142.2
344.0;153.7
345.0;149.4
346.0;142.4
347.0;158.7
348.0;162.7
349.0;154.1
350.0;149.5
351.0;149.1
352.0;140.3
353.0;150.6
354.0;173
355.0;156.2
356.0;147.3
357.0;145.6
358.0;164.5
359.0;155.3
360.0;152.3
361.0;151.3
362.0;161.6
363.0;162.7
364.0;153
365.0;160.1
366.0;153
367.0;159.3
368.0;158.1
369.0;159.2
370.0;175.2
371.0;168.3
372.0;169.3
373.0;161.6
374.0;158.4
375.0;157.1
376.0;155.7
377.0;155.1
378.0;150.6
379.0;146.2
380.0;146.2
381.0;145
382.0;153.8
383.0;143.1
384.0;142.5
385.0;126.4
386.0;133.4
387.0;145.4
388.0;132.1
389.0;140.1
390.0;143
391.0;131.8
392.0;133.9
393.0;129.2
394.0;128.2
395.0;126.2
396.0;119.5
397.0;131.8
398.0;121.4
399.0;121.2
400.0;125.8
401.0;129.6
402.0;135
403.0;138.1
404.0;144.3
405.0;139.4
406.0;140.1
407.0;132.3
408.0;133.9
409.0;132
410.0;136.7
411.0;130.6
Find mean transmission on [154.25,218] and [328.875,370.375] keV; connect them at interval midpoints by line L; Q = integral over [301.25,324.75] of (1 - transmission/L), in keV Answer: 1.1 keV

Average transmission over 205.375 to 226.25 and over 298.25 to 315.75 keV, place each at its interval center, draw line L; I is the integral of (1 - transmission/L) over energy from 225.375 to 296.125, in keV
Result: -3.6 keV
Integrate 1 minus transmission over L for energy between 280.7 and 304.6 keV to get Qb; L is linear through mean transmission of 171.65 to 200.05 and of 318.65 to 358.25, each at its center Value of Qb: 1.0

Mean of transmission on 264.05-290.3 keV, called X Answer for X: 163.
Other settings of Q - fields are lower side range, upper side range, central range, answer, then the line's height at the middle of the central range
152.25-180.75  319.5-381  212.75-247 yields -3.3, 188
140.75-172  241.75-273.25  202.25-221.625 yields 0.4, 192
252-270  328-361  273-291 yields 1.4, 173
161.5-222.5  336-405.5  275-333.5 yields 0.8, 164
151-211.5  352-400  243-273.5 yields -1.3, 176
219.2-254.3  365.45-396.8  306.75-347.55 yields 2.2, 169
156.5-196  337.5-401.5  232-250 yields -3.2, 180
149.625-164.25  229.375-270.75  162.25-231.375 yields 3.5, 203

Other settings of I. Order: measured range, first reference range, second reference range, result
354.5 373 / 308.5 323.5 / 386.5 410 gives -2.04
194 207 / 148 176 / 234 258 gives 1.24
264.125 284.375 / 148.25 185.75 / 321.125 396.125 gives 1.18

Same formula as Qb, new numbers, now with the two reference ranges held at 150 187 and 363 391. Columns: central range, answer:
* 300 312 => 0.6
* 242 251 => -1.1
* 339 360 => 0.6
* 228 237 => -1.6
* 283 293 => 0.8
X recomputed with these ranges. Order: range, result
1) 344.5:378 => 157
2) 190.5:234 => 194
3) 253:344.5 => 164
